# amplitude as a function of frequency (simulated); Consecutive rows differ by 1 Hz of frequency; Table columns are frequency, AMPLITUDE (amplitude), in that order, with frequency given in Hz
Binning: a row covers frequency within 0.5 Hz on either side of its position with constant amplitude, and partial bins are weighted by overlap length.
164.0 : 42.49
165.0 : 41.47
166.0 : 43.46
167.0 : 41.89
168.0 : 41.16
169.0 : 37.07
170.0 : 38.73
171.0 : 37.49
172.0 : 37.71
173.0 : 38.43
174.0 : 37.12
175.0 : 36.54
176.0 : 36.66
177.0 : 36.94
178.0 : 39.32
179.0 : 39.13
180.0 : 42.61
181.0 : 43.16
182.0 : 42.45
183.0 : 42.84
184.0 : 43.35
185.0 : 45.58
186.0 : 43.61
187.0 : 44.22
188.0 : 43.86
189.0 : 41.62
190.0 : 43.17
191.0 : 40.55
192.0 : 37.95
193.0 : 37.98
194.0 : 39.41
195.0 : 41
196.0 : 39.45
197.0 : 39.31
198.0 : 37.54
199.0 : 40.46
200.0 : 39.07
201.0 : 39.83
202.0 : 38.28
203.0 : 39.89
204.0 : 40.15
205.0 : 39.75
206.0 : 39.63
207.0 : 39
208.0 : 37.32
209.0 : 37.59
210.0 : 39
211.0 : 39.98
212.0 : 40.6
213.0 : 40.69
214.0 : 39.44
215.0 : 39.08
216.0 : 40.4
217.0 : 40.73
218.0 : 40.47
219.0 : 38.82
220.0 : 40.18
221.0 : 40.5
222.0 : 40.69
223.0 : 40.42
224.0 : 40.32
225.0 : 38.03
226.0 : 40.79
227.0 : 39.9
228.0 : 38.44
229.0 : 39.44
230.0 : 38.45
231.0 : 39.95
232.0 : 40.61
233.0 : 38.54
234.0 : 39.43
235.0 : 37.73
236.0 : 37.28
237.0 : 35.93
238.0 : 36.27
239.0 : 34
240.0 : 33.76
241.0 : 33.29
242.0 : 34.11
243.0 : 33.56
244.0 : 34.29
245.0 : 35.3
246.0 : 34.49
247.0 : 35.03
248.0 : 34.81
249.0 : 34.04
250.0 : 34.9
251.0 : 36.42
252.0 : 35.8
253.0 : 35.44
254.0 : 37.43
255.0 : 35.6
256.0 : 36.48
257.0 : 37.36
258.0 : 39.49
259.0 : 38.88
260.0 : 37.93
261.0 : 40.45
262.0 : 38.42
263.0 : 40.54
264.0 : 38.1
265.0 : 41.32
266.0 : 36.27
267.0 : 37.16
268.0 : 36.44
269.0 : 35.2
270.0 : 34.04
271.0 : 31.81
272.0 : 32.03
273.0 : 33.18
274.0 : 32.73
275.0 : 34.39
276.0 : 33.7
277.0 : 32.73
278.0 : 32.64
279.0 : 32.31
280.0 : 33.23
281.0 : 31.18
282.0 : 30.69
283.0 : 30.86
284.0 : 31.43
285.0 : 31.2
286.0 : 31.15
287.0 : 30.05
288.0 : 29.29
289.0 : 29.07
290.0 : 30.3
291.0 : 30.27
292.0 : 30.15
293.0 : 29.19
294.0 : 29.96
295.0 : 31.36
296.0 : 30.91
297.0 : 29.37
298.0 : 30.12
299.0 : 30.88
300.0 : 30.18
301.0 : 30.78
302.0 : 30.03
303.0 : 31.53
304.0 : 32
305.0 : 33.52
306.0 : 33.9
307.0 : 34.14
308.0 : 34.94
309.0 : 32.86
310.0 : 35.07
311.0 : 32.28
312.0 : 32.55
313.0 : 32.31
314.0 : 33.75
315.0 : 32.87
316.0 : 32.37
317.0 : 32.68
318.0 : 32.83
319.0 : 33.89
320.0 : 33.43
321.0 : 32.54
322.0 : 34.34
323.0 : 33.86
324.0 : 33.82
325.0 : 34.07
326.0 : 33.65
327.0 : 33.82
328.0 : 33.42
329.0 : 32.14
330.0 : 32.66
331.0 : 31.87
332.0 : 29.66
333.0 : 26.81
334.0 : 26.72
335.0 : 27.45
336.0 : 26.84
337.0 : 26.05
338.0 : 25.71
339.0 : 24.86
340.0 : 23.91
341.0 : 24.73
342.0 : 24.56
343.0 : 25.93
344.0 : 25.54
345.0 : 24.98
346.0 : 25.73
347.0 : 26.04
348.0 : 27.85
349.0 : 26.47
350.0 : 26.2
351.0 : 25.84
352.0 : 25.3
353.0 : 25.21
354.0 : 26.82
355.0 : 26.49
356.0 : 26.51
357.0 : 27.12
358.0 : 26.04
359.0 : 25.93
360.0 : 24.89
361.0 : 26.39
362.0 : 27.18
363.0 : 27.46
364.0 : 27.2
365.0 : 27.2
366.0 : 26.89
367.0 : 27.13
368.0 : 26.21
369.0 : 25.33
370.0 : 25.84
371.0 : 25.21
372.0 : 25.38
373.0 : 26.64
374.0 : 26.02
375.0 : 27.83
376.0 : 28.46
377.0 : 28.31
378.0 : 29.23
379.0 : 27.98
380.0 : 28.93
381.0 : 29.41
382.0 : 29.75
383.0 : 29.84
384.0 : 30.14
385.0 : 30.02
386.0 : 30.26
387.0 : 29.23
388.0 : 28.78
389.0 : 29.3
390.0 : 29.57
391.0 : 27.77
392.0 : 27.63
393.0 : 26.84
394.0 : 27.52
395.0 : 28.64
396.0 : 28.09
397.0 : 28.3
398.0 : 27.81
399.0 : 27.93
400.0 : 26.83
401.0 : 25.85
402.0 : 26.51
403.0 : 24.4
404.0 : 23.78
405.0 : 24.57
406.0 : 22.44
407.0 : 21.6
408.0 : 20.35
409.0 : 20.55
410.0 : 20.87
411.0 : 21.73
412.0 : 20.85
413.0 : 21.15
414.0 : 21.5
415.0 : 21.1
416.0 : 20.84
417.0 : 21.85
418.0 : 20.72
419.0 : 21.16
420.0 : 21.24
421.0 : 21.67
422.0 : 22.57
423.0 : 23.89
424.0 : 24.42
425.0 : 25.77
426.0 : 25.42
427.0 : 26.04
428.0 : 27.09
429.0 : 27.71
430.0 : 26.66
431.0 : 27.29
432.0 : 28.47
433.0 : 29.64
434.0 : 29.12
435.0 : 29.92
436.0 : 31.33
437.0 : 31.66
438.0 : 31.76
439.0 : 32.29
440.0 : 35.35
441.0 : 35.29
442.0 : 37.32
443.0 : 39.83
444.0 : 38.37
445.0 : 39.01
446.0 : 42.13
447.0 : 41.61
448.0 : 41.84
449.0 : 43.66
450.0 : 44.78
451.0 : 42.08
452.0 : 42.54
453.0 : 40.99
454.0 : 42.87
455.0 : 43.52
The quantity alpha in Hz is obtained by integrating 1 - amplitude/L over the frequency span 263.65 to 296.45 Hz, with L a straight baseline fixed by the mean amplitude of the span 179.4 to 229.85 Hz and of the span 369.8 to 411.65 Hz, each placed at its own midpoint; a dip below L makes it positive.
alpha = 2.2 Hz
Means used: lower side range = 40.4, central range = 32.5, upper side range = 26.8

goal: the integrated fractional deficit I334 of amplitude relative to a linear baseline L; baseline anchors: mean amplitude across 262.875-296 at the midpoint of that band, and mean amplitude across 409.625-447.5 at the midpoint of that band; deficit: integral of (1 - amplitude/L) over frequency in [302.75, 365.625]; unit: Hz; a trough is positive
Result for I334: 3.3 Hz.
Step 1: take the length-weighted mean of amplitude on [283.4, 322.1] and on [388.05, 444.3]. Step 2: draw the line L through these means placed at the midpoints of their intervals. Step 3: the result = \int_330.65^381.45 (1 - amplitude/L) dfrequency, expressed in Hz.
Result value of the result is 4.6 Hz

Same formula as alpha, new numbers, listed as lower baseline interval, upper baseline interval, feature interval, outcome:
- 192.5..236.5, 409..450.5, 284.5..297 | 1.9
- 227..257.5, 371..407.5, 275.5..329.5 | 1.0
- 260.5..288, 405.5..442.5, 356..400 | 0.8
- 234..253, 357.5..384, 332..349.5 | 1.9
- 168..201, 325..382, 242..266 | -1.3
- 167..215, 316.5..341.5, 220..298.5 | 0.4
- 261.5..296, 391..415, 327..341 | 0.4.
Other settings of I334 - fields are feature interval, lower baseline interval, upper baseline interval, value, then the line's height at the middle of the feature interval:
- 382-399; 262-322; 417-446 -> 0.8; 30.1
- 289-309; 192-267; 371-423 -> 1.1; 33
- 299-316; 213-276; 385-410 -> 0.1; 32.8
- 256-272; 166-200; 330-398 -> -1.4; 34.4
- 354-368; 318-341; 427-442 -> 1.7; 30.4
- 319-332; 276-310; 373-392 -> -1.2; 30.5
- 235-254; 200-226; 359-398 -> 1.2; 37.4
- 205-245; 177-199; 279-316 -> -0.5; 37.9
